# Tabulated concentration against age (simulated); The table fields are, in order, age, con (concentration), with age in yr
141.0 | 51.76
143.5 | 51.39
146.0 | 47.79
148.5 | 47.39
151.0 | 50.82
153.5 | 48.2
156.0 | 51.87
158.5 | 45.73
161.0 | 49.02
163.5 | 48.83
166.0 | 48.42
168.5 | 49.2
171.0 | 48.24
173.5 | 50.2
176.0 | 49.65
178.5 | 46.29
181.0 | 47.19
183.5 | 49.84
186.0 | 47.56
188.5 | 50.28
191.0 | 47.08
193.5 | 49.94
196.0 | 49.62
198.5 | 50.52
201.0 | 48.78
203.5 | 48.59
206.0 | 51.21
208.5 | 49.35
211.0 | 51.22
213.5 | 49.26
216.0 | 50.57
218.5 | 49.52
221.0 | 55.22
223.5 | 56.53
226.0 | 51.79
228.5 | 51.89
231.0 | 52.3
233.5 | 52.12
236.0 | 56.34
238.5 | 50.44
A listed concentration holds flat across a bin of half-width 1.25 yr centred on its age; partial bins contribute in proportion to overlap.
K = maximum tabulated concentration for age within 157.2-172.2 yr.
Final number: 49.2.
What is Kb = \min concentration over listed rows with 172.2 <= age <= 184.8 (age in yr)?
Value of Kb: 46.29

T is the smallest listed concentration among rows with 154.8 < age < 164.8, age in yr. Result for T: 45.73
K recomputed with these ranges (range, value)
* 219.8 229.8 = 56.53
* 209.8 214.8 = 51.22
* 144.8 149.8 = 47.79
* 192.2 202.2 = 50.52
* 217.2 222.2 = 55.22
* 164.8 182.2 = 50.2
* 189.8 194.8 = 49.94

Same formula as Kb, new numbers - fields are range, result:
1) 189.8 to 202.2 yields 47.08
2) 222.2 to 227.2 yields 51.79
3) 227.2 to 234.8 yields 51.89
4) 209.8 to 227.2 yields 49.26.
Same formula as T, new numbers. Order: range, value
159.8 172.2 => 48.24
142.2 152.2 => 47.39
